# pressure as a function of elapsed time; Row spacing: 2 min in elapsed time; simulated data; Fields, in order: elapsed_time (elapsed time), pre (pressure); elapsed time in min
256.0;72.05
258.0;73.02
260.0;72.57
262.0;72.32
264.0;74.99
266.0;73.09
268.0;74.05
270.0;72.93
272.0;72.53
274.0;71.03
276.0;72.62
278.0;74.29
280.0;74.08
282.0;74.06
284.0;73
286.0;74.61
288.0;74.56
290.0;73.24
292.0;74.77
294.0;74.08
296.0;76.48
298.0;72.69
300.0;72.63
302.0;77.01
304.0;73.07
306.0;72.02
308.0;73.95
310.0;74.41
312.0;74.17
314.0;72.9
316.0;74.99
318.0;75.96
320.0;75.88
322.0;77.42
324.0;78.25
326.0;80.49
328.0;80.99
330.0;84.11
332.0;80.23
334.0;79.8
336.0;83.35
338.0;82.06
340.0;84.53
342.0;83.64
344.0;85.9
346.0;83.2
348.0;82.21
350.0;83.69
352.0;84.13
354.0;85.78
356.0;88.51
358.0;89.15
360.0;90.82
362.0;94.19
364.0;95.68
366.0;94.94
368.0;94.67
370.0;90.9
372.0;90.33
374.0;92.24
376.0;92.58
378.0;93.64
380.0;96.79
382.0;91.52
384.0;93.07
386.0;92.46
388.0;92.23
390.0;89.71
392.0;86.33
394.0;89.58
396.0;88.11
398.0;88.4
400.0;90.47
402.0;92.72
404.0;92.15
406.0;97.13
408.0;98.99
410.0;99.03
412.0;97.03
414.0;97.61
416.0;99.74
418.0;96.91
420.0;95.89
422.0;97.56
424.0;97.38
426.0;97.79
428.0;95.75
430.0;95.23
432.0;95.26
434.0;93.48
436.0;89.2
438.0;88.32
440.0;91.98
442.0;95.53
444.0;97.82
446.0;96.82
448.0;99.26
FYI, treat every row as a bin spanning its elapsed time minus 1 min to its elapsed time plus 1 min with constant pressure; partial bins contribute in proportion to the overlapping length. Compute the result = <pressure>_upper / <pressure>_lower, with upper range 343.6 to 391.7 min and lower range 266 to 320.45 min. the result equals 1.22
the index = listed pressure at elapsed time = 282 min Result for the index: 74.06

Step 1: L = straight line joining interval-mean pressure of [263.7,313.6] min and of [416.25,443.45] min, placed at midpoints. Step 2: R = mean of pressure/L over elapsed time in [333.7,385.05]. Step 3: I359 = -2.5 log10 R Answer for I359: -0.06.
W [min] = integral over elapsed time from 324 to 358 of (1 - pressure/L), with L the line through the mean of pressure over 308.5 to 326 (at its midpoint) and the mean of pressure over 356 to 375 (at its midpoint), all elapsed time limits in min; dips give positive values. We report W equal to 0.22 min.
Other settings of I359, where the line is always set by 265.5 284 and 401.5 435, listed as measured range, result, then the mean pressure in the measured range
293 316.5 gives 0.06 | 74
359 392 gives -0.04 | 92.7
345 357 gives 0.01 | 84.6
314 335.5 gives 0.04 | 78.6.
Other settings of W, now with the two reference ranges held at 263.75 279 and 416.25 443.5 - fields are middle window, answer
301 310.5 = 0.46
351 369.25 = -1.19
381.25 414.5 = -0.81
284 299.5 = 0.34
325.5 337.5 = -0.03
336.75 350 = -0.10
